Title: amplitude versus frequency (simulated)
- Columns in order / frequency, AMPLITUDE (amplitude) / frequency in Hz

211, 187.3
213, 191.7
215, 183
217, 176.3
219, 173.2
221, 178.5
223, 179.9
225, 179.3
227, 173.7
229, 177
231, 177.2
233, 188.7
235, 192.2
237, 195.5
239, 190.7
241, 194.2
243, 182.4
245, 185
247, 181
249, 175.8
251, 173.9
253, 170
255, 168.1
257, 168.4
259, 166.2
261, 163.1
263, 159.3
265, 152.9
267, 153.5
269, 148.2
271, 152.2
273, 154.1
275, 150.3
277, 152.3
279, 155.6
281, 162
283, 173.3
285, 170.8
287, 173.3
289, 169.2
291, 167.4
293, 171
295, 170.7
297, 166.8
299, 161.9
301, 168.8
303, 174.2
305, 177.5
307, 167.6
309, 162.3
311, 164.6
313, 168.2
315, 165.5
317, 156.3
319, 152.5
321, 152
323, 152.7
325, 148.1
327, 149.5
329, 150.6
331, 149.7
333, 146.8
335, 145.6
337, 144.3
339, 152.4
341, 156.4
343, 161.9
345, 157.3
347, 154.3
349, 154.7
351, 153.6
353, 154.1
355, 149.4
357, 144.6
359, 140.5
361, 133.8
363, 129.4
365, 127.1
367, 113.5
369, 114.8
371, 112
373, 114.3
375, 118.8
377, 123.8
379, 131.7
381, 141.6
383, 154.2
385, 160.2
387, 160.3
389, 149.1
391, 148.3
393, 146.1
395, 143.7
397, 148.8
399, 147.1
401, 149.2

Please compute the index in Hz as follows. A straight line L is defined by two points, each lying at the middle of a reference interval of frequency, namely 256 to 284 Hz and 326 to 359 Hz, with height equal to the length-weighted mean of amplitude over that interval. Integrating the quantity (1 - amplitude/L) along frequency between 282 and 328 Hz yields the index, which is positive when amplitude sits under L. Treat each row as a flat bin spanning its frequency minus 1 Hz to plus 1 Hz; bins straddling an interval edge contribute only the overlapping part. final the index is -2.9 Hz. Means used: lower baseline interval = 158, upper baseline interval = 151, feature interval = 165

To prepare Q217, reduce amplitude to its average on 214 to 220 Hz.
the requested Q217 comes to 178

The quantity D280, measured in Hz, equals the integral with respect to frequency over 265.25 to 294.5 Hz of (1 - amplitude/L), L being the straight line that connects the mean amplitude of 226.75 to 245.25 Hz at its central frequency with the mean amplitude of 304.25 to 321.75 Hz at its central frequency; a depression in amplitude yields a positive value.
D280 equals 2.0 Hz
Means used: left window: 186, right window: 163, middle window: 161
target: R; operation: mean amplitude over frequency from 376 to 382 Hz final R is 132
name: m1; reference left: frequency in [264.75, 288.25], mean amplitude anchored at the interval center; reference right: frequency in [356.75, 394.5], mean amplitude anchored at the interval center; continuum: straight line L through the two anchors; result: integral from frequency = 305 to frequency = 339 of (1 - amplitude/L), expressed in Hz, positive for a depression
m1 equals -1.8 Hz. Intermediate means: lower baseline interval 158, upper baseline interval 135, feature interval 155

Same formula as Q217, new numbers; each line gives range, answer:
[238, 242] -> 192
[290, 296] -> 170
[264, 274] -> 152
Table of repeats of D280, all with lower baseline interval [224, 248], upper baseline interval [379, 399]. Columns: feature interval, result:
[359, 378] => 4.0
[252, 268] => 1.5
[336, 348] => 0.4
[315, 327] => 0.9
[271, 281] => 1.2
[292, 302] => 0.2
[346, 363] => 1.1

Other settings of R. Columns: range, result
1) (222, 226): 180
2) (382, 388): 158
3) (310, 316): 166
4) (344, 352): 155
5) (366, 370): 114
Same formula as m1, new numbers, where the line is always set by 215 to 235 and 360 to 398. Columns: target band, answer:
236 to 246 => -0.86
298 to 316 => -1.39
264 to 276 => 1.04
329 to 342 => -0.14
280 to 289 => -0.42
